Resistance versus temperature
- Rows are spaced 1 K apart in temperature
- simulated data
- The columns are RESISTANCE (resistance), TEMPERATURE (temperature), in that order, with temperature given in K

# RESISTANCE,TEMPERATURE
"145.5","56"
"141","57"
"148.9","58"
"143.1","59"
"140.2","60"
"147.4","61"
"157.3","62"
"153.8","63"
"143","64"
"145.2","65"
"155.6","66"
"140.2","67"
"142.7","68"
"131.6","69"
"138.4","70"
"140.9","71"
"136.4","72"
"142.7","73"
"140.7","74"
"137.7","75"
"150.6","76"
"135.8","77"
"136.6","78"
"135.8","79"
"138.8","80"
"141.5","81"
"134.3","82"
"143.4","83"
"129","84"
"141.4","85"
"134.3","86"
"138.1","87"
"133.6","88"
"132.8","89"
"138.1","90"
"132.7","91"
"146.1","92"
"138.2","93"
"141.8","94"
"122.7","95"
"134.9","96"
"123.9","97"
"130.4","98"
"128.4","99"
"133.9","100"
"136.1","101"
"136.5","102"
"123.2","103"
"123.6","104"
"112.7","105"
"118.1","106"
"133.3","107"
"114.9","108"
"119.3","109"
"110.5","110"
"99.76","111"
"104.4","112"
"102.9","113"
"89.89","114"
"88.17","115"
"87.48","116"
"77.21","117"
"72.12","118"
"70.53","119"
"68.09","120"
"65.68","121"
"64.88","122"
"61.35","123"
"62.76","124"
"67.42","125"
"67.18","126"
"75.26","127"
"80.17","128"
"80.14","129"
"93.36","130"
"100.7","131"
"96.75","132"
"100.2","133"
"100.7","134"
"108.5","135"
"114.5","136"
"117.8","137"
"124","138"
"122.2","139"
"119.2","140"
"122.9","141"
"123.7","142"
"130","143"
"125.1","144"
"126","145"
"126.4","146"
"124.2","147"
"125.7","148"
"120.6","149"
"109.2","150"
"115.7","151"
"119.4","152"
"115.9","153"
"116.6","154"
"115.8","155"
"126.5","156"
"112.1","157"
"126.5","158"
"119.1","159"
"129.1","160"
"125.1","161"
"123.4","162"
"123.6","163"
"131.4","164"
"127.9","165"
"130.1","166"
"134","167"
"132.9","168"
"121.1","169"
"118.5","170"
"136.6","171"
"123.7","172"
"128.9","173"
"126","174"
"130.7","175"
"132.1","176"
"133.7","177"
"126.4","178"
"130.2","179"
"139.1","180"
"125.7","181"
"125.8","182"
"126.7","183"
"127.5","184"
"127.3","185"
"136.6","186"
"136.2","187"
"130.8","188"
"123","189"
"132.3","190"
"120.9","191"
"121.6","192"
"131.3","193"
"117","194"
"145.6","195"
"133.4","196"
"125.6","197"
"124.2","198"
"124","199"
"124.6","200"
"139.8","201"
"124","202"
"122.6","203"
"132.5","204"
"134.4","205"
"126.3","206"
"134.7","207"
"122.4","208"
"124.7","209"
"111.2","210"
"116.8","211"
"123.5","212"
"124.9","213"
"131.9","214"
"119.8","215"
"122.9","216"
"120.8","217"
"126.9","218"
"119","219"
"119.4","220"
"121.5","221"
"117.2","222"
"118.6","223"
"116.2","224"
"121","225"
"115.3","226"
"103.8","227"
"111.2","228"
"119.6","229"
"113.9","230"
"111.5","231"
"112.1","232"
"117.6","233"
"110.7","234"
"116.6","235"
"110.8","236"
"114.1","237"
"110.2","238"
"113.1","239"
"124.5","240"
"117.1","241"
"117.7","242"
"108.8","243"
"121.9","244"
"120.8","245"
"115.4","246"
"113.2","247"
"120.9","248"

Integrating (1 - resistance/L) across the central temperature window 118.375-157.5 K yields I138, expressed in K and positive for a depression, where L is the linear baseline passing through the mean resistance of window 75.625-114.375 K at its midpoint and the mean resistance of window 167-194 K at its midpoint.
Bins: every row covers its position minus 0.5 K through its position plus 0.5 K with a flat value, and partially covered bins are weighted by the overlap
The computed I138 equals 7.8 K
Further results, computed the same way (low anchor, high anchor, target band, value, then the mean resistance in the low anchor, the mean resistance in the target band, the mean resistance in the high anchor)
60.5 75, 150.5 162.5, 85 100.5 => 0.3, 144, 134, 120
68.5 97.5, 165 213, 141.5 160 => 1.4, 137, 121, 128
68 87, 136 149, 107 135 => 9.0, 138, 87.2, 123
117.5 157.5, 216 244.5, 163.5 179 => -3.1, 102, 129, 116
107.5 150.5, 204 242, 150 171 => -3.5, 99.1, 123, 119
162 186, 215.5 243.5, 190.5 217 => -0.9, 129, 126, 116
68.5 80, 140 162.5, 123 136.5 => 4.2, 139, 87.3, 122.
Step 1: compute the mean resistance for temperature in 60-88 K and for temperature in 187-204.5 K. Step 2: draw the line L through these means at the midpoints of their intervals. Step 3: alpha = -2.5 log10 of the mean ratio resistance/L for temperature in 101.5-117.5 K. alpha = 0.25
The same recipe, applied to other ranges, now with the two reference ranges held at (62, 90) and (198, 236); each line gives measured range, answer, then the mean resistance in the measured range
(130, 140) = 0.21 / 109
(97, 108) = 0.08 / 127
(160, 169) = 0.00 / 128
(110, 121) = 0.48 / 86.2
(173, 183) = -0.03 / 130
